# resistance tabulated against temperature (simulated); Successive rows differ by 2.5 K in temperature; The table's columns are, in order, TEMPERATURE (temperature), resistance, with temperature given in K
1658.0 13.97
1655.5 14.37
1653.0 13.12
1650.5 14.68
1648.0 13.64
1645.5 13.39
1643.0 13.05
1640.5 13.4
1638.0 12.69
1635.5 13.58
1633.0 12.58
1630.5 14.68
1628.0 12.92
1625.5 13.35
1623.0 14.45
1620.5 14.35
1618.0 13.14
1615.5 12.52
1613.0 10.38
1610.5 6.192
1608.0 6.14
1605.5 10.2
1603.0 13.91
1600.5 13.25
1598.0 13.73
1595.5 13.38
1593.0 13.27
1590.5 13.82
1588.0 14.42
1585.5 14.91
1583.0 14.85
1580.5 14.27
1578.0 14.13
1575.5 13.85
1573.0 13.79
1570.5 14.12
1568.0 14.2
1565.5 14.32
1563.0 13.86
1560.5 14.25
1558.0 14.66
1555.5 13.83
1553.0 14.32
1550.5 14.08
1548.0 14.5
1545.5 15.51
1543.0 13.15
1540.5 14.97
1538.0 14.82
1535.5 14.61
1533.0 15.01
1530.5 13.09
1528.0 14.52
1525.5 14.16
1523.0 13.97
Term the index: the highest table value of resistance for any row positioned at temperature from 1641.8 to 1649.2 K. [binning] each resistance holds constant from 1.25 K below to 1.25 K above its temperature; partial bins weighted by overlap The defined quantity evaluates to 13.64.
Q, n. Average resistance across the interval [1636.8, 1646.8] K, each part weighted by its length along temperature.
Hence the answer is 13.1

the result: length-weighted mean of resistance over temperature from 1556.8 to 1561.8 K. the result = 14.4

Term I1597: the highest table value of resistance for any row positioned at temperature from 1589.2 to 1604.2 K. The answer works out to 13.91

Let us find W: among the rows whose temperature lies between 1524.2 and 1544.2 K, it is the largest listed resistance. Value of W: 15.01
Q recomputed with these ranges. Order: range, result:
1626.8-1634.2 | 13.4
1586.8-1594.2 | 13.8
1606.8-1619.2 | 9.67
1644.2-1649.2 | 13.5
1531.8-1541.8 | 14.8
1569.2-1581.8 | 14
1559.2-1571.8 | 14.2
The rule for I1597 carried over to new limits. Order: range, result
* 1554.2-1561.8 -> 14.66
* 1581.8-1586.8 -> 14.91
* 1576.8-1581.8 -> 14.27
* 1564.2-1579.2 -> 14.32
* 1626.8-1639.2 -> 14.68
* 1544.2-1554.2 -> 15.51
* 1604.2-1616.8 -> 12.52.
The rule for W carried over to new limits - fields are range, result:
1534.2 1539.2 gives 14.82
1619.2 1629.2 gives 14.45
